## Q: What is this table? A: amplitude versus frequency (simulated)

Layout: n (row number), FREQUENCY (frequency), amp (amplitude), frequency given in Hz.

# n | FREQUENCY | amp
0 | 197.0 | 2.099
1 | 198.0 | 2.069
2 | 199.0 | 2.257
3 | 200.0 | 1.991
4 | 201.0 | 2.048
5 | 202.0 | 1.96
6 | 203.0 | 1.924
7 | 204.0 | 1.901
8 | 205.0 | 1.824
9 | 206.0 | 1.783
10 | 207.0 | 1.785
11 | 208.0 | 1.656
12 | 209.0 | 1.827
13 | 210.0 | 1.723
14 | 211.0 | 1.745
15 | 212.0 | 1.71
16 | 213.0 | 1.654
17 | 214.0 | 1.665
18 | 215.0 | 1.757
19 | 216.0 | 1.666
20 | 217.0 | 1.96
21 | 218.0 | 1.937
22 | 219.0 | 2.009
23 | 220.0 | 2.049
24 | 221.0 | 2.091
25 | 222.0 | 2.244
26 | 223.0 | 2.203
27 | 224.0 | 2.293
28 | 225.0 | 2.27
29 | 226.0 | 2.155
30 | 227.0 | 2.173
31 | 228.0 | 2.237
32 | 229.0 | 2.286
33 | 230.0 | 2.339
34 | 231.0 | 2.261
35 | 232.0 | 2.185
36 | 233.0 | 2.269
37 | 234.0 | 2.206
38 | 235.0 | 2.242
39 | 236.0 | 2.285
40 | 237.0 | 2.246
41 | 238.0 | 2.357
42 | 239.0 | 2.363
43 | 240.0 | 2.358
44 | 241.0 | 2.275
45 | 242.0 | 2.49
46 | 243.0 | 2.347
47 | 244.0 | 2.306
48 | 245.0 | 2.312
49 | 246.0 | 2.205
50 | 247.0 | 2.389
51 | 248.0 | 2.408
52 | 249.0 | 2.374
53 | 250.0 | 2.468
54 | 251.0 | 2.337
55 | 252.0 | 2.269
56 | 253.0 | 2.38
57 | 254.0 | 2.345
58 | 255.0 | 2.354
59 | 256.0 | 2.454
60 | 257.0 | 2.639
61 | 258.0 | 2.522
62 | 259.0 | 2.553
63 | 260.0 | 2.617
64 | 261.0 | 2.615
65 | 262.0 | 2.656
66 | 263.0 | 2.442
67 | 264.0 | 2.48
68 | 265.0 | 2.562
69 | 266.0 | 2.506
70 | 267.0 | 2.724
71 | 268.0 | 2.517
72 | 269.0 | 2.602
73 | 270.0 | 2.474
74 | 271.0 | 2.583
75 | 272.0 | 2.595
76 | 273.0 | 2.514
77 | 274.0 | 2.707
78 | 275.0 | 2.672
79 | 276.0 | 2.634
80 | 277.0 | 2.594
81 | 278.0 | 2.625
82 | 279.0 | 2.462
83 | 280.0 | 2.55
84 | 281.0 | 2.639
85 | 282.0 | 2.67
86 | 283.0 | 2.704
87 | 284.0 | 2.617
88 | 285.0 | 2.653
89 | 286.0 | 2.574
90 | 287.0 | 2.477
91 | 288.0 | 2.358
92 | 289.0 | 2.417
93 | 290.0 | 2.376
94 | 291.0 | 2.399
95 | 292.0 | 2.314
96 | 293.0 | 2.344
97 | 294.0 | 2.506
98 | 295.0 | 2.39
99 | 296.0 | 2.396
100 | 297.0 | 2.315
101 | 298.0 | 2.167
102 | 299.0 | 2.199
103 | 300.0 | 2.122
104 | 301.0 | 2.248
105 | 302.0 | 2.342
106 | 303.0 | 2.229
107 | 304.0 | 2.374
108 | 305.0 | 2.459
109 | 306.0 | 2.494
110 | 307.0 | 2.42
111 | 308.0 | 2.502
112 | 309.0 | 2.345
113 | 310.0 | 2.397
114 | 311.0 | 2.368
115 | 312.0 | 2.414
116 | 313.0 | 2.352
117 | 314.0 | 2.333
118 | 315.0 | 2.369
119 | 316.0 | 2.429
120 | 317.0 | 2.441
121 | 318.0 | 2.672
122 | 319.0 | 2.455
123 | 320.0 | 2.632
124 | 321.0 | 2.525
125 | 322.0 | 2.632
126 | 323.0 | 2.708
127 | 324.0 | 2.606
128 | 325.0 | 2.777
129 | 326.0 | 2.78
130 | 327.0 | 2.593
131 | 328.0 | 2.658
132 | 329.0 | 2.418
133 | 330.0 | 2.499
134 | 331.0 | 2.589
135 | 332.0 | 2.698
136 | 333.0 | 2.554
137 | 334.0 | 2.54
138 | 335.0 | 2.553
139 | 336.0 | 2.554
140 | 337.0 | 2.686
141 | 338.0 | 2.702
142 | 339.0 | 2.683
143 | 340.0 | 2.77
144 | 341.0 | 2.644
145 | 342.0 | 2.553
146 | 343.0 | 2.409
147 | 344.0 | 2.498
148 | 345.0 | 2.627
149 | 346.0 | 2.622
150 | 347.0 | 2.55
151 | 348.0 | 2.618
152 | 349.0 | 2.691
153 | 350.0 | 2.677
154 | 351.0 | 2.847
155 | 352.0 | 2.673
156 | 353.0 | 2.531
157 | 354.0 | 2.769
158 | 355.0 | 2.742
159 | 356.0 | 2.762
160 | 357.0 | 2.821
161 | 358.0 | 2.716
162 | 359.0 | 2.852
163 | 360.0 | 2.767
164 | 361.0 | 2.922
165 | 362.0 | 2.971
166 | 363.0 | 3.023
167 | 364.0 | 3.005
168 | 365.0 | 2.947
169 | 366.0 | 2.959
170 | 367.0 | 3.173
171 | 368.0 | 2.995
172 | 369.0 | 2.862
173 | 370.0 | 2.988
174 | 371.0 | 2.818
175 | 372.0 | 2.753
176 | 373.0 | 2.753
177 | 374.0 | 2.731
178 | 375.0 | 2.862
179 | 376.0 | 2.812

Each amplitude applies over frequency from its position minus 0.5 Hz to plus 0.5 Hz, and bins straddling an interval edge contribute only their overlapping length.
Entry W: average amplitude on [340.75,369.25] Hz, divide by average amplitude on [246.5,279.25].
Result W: 1.10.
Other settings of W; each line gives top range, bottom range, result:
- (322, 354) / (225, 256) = 1.14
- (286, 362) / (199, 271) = 1.14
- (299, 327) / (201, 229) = 1.27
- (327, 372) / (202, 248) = 1.30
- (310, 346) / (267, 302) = 1.03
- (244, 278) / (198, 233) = 1.25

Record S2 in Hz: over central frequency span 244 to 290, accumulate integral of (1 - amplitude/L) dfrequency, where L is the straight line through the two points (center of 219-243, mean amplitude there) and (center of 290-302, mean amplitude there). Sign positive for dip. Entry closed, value -4.6 Hz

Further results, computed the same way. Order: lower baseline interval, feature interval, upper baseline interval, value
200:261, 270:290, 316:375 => -1.5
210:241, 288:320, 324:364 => 1.4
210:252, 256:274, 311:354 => -2.0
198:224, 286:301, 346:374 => 0.4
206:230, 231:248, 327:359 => -1.8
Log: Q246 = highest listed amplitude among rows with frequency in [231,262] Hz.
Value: 2.656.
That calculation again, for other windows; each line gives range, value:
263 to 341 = 2.78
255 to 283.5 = 2.724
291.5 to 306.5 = 2.506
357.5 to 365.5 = 3.023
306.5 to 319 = 2.672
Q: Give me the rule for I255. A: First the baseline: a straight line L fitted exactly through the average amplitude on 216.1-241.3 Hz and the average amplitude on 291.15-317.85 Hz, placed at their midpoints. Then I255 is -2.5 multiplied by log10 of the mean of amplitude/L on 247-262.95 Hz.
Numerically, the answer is -0.09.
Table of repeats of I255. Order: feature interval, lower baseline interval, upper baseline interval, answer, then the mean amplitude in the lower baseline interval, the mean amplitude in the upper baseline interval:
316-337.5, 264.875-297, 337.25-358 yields 0.01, 2.53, 2.66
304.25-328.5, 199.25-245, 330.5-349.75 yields -0.01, 2.07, 2.61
